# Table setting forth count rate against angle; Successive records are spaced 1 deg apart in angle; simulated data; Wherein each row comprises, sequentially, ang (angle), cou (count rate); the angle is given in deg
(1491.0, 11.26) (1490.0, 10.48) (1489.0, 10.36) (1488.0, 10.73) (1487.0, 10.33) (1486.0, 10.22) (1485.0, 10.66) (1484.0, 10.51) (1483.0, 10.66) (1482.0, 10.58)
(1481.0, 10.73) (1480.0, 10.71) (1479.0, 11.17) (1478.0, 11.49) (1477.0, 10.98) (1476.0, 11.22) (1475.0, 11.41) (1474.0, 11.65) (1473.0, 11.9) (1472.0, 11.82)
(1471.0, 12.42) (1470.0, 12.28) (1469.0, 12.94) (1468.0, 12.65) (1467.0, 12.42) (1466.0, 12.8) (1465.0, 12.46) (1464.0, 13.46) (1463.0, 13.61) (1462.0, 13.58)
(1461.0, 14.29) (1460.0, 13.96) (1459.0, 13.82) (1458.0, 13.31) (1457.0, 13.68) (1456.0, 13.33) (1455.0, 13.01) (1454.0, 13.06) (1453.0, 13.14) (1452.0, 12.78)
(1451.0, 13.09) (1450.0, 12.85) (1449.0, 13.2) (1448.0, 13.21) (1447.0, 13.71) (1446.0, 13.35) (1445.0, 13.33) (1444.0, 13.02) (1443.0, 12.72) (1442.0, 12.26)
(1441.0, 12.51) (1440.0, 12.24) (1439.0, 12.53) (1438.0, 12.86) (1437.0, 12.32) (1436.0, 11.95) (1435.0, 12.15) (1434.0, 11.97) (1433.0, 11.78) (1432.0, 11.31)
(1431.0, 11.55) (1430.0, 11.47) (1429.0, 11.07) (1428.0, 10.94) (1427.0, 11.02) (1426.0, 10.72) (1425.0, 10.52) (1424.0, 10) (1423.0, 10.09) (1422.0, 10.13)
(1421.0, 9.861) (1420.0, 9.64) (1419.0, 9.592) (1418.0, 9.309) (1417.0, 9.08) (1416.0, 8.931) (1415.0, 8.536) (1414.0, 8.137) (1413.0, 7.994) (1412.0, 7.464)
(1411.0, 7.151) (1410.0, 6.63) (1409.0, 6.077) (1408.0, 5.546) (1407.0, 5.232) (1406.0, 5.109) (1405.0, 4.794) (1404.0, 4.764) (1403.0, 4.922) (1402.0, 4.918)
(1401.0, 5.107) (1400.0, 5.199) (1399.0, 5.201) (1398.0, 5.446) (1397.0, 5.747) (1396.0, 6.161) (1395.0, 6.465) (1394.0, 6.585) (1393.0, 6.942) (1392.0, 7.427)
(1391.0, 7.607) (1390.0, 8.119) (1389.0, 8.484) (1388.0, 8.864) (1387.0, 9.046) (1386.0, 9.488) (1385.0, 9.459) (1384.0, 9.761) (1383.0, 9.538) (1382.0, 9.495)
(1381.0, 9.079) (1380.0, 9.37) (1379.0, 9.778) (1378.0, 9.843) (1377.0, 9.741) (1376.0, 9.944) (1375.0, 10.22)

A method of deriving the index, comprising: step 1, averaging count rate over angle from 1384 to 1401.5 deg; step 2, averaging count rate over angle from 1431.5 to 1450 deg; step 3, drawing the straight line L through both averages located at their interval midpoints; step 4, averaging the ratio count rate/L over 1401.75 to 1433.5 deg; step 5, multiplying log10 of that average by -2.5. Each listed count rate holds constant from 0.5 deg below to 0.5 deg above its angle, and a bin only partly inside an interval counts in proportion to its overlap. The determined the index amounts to 0.18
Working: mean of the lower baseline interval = 7.21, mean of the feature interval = 8.6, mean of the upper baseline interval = 12.6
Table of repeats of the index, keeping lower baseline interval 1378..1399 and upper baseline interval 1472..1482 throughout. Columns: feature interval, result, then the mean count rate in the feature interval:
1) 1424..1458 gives -0.23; 12.4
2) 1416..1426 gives -0.06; 9.8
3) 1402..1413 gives 0.45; 5.83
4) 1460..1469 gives -0.22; 13.2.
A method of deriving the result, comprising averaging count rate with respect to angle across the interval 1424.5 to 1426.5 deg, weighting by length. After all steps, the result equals 10.6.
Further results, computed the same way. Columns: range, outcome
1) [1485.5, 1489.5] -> 10.4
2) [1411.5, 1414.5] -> 7.86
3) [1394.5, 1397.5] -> 6.12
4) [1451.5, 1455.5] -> 13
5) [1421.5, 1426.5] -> 10.3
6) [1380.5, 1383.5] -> 9.37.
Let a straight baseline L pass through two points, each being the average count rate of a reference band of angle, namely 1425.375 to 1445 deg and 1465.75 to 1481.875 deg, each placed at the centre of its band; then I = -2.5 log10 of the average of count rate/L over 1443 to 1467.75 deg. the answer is -0.12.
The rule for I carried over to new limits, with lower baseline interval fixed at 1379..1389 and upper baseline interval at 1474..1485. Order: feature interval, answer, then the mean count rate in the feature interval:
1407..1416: 0.338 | 7.18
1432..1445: -0.202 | 12.4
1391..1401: 0.474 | 6.15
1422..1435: -0.098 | 11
